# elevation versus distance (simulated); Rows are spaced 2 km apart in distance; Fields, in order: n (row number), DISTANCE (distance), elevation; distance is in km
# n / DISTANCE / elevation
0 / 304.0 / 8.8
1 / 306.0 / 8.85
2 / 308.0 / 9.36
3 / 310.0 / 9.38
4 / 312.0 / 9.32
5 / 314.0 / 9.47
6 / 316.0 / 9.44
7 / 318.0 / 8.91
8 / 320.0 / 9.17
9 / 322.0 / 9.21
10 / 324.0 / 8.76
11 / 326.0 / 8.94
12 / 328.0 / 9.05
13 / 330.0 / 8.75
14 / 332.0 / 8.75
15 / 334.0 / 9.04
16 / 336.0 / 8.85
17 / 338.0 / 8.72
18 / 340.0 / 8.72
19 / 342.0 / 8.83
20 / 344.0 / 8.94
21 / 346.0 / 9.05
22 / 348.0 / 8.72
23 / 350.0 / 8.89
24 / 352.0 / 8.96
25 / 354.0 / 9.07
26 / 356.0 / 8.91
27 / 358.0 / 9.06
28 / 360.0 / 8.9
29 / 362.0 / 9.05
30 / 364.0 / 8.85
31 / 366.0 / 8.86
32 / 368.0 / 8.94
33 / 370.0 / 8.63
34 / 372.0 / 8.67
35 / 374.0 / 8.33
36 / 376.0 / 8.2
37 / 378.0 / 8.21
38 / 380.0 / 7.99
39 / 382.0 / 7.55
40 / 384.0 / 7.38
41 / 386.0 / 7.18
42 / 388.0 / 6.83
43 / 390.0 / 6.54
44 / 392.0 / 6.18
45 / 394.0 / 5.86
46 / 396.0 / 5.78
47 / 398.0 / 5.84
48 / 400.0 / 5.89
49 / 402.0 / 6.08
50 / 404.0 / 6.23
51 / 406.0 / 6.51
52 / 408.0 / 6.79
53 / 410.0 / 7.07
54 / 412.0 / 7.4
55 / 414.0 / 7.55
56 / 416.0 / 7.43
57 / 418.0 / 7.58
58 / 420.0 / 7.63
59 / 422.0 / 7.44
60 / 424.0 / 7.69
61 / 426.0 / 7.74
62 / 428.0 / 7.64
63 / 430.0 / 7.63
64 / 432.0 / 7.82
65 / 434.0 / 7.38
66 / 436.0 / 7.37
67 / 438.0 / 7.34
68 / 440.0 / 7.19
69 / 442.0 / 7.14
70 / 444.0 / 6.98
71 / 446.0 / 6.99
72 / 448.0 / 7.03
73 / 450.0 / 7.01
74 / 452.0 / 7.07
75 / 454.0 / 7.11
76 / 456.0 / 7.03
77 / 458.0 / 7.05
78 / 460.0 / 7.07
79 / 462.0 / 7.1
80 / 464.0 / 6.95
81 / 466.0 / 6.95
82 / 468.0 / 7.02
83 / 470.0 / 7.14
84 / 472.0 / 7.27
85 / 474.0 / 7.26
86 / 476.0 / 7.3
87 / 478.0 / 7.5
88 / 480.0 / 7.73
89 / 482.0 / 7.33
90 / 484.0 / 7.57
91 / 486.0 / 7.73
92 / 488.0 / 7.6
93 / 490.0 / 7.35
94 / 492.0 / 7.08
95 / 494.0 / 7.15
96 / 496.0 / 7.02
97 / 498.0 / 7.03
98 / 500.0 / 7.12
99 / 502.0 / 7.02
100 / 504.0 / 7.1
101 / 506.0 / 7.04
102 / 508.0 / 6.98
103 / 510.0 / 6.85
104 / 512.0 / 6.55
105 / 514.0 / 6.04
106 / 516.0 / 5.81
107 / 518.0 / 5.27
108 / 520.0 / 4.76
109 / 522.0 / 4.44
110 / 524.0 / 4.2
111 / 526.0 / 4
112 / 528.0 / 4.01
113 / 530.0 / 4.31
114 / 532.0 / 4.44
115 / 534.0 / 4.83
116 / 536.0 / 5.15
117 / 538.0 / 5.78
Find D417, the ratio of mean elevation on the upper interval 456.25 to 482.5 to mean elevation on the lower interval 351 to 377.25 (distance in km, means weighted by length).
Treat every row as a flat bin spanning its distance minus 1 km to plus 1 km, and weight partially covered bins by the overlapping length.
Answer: 0.82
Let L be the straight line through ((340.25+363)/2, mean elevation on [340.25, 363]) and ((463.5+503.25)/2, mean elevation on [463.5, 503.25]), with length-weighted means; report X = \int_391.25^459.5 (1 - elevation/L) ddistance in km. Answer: 8.2 km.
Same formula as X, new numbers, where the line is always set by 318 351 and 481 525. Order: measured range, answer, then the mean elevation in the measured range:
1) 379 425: 6.2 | 6.89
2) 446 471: 0.6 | 7.04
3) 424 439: 0.0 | 7.57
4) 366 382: -0.1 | 8.4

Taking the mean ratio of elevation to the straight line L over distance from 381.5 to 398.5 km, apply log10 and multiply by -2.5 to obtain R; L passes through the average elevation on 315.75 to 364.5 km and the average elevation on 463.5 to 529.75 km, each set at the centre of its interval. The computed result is 0.24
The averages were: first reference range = 8.93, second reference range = 6.58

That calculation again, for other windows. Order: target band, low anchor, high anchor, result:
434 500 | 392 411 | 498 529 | -0.20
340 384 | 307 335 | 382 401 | -0.15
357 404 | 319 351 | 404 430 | 0.07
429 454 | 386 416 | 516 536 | -0.22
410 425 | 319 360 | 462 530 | 0.04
